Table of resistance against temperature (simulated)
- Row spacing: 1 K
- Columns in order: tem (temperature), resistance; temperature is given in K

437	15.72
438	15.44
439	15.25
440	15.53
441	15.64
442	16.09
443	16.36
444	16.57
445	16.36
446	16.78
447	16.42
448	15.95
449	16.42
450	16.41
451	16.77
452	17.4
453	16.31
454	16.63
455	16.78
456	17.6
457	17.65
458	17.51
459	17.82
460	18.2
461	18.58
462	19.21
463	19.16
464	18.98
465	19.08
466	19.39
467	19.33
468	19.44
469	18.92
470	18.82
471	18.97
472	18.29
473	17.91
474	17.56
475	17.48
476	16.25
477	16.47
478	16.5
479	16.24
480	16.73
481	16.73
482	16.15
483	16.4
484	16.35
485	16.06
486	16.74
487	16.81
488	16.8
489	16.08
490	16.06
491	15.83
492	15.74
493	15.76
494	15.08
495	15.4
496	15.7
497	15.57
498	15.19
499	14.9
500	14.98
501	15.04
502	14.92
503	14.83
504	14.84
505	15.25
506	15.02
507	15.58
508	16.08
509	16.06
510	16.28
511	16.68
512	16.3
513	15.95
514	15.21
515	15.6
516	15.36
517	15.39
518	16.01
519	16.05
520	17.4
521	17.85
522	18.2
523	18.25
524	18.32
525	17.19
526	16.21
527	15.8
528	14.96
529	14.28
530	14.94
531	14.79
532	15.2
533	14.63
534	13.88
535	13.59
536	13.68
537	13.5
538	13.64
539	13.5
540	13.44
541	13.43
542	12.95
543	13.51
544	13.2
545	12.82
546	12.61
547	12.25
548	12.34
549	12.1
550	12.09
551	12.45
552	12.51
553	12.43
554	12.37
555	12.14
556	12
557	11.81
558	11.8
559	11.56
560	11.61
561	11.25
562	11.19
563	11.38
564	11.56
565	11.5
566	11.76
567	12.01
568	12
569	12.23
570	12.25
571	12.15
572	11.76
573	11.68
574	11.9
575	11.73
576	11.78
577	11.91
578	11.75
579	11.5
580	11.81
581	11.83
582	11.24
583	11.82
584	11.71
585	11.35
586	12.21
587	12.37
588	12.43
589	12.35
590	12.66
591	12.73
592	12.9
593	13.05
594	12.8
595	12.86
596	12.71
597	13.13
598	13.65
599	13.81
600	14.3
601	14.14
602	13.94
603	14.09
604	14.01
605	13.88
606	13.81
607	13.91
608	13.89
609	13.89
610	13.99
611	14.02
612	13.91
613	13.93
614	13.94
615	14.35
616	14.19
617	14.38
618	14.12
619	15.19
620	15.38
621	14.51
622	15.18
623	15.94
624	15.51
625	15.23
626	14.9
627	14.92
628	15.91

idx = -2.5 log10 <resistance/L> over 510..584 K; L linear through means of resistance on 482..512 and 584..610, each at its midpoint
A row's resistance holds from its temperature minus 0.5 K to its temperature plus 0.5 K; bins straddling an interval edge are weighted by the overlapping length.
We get 0.08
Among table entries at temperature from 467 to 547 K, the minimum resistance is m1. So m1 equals 12.25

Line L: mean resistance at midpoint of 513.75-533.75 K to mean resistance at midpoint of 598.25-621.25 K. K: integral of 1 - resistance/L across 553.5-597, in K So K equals 8.48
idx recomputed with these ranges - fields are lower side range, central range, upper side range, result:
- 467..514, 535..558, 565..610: 0.12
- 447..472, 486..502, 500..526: 0.07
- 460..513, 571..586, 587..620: 0.22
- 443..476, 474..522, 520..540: 0.03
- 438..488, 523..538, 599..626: 0.06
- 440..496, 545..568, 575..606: 0.16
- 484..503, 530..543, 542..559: -0.05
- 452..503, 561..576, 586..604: 0.19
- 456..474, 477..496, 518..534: 0.10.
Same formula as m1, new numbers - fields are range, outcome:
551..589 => 11.19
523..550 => 12.09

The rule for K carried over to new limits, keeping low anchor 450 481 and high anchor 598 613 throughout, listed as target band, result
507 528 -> -0.1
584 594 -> 1.4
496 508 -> 1.2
